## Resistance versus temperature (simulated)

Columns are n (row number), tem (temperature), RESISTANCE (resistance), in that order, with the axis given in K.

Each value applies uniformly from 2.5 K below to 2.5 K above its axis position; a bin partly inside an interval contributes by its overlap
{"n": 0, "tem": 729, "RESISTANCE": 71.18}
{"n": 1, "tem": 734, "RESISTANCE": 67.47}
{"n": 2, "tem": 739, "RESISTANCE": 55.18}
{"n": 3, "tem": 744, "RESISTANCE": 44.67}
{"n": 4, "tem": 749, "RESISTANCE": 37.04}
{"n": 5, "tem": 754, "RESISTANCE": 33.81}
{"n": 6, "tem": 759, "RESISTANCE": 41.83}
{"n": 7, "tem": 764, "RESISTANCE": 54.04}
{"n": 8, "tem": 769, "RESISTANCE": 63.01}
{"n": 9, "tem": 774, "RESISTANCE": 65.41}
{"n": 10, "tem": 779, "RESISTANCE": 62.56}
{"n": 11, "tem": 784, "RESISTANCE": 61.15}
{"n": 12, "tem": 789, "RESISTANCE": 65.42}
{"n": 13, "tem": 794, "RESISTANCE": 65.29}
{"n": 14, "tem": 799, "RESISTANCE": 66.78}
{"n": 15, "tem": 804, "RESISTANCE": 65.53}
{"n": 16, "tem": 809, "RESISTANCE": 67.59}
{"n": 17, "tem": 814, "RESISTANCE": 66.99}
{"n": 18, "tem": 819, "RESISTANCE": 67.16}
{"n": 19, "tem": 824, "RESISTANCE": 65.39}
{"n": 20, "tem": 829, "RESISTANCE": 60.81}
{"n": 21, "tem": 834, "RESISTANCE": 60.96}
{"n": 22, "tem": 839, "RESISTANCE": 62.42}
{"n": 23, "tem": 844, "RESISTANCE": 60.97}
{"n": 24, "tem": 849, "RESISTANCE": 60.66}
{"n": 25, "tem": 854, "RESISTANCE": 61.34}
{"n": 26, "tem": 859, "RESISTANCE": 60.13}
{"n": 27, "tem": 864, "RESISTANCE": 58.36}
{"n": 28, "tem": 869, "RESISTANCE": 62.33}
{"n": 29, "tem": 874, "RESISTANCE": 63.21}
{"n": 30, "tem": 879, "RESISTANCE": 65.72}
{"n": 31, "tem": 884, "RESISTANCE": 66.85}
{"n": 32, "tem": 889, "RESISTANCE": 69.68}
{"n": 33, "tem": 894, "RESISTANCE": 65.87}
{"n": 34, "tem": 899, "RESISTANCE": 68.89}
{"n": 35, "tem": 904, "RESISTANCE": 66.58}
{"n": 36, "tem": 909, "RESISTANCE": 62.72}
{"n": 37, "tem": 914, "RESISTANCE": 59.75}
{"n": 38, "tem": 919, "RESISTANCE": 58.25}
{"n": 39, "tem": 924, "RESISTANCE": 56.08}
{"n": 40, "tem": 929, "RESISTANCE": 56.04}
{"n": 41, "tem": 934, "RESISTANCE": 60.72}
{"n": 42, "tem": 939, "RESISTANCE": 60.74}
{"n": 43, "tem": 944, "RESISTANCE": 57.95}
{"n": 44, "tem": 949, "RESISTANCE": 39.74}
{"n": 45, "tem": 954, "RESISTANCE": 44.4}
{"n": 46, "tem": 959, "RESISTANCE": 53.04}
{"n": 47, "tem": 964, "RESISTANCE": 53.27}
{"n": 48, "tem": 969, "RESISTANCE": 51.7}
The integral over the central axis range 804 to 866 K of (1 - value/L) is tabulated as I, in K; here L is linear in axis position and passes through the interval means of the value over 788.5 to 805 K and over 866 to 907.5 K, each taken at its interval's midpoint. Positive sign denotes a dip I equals 2.8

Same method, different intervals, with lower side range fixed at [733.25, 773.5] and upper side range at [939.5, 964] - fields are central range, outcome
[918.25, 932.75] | -2.0 K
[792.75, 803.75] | -3.6 K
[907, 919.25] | -2.5 K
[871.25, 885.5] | -4.3 K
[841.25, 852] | -2.4 K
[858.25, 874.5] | -3.5 K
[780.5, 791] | -2.8 K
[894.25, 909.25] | -4.9 K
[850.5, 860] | -2.1 K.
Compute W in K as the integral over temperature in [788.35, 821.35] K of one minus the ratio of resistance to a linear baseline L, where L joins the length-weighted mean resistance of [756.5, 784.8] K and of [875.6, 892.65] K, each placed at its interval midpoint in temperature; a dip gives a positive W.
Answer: -3.2 K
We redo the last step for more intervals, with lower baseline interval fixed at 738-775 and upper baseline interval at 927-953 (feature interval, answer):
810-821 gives -3.66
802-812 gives -3.30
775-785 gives -2.69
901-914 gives -2.56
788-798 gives -3.20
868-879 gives -2.36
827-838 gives -2.19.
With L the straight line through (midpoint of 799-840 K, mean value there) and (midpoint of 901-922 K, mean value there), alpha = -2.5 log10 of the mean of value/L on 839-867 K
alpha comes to 0.06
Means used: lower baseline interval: 64.8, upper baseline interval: 61.9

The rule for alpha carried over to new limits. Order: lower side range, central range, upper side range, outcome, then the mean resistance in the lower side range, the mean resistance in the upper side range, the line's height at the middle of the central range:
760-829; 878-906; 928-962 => -0.18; 63.7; 53.1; 56.8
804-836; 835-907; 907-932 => -0.04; 64.9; 58.5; 61.6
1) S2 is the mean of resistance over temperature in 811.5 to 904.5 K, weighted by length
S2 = 63.9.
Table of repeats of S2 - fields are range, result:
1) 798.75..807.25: 66.1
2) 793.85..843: 64.8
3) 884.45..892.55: 68.5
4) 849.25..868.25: 60.2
